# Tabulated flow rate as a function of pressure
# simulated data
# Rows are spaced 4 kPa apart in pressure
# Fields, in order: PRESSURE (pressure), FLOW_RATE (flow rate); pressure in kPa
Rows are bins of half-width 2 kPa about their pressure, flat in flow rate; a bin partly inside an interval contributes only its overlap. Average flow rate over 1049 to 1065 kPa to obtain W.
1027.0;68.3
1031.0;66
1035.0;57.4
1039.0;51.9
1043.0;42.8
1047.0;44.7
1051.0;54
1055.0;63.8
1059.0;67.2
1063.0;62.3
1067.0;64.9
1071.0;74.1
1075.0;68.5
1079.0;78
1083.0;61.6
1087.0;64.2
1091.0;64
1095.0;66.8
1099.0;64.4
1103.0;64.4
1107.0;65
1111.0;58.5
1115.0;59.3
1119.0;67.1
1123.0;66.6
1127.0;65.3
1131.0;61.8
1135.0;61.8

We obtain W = 61.8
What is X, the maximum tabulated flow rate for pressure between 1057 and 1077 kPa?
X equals 74.1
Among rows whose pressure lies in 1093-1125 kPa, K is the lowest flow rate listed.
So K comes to 58.5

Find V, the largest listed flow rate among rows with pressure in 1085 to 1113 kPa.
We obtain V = 66.8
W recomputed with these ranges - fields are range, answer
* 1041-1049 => 43.8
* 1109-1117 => 58.9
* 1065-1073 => 69.5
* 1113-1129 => 64.6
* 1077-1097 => 66.9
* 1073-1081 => 73.2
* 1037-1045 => 47.3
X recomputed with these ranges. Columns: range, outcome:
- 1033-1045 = 57.4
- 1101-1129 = 67.1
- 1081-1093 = 64.2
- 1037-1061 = 67.2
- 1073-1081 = 78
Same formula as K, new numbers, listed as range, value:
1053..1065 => 62.3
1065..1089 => 61.6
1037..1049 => 42.8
